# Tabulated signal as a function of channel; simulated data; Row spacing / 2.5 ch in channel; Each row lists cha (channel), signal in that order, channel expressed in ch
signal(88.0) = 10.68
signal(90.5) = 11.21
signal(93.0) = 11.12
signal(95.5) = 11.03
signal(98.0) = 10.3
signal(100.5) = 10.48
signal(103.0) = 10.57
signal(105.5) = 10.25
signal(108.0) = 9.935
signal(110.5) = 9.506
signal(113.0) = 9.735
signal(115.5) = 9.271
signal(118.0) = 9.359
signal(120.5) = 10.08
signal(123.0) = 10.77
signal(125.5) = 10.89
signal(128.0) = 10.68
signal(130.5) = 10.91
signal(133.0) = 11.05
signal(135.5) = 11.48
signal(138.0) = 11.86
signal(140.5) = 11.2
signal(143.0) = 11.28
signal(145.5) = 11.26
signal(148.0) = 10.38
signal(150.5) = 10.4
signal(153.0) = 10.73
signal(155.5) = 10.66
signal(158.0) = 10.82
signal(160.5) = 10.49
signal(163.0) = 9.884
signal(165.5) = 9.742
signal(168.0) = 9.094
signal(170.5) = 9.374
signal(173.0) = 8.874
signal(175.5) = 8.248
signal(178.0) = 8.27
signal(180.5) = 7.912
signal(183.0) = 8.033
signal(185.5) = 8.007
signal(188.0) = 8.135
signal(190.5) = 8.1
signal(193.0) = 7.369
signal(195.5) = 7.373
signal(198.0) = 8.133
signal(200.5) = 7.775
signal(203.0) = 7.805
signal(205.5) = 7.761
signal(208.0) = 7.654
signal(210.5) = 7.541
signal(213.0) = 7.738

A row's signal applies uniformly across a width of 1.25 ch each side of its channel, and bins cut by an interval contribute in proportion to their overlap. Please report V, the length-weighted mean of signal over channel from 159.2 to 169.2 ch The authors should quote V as 9.81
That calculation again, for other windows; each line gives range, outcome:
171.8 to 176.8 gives 8.55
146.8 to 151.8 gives 10.4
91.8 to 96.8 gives 11.1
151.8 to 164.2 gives 10.5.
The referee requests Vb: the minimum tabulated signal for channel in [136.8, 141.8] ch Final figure 11.2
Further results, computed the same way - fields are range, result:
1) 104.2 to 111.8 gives 9.506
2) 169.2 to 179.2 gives 8.248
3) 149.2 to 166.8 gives 9.742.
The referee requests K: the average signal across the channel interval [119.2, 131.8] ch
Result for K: 10.7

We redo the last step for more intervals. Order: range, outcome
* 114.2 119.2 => 9.32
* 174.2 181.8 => 8.15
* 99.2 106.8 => 10.4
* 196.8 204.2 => 7.9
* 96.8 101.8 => 10.4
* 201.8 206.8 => 7.78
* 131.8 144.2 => 11.4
